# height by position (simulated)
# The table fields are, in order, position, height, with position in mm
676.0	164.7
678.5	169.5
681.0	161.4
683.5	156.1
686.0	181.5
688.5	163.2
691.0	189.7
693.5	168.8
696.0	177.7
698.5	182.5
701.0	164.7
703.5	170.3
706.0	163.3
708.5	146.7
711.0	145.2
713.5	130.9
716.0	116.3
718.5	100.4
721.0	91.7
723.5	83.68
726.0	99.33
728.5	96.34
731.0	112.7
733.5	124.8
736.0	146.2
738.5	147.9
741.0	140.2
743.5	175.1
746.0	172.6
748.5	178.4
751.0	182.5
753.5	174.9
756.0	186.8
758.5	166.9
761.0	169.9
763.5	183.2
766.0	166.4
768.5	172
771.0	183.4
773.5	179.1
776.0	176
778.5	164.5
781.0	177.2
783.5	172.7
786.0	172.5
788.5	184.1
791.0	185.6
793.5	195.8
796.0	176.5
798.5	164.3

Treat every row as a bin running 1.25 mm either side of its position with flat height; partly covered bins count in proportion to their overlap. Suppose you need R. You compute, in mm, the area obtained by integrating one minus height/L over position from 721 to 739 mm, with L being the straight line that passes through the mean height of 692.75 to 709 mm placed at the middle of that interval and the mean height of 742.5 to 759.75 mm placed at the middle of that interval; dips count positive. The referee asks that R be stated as 6.29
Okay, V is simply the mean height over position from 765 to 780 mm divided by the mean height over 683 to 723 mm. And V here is 1.15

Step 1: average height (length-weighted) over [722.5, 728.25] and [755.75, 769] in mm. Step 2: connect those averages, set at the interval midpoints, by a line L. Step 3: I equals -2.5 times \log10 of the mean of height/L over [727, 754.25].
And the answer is -0.177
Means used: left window 92.7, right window 173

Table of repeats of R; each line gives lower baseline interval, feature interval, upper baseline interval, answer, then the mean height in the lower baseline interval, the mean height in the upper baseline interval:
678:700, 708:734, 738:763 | 8.99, 172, 171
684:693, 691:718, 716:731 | -3.16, 176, 97.7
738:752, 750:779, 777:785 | -1.08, 167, 172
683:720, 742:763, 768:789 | -0.81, 157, 176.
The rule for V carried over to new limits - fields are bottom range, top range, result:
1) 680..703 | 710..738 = 0.66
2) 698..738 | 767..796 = 1.38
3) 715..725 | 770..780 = 1.80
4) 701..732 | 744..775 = 1.43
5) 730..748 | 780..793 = 1.22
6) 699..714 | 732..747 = 0.96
